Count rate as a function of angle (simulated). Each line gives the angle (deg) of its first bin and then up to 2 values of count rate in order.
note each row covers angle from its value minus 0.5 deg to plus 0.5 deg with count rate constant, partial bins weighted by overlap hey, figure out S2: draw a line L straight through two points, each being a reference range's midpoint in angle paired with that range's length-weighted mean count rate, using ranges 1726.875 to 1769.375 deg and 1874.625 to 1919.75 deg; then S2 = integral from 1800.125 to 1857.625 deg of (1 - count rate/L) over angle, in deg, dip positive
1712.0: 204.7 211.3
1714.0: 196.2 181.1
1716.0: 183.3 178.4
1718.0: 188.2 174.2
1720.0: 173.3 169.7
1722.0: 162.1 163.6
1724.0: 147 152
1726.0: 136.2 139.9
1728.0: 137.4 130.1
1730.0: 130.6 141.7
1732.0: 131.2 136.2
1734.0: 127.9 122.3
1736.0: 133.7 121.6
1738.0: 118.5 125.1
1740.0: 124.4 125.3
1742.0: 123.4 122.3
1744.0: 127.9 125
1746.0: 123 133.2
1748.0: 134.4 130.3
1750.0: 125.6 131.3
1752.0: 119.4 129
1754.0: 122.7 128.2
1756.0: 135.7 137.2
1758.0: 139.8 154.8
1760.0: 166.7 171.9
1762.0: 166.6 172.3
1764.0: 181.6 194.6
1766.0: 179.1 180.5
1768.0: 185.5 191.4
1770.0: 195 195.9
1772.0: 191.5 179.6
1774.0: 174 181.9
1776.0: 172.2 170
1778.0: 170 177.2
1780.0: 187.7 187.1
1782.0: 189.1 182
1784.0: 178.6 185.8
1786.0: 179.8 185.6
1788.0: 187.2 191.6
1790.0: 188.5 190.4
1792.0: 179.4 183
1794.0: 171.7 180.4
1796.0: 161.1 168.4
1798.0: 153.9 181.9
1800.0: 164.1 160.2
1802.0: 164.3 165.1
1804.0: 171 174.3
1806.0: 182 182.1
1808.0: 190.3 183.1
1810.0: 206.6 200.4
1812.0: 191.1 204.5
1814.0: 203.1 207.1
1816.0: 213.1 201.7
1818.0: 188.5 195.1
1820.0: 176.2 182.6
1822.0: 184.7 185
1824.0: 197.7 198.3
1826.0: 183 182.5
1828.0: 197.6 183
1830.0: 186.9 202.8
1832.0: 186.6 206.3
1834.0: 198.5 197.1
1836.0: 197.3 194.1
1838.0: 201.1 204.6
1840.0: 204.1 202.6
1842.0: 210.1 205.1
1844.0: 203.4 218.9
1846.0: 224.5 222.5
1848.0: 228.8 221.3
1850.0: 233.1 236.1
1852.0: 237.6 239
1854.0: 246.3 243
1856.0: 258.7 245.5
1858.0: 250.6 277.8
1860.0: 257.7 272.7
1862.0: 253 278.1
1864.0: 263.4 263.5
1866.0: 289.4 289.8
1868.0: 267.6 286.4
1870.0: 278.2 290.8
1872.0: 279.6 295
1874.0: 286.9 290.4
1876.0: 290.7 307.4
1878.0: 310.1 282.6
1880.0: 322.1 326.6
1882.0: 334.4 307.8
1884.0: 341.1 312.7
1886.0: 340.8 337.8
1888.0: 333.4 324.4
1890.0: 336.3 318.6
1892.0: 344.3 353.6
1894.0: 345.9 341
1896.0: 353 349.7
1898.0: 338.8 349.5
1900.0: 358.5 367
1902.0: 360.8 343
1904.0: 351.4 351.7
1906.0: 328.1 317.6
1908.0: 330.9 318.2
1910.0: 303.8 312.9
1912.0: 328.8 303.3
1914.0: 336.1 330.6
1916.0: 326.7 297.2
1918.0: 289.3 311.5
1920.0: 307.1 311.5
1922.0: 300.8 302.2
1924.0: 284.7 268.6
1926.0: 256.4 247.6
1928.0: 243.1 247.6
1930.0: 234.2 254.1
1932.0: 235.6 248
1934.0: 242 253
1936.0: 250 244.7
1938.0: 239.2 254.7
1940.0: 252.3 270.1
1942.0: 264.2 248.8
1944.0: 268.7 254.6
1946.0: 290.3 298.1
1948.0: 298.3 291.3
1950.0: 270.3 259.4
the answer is 9.6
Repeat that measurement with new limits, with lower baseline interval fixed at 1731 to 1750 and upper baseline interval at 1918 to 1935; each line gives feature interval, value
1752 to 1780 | -3.9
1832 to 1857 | -1.4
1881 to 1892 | -4.2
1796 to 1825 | -0.7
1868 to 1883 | -4.4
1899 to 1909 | -3.7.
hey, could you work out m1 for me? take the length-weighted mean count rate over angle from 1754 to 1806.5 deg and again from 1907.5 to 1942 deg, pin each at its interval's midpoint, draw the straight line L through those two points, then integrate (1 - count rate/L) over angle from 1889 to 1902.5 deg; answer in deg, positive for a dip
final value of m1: -4.6 deg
